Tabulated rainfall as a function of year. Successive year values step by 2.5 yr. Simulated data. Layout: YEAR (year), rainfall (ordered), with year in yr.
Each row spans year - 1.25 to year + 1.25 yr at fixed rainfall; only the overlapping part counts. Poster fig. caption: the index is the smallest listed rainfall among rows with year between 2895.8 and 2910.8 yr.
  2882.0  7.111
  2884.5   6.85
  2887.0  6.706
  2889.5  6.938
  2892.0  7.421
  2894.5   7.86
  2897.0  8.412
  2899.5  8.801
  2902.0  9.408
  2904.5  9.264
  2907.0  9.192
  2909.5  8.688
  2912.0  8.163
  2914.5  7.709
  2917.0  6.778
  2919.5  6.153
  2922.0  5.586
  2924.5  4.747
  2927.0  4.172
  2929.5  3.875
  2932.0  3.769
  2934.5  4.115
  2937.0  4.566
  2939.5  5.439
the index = 8.412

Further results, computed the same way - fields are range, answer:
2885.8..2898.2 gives 6.706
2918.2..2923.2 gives 5.586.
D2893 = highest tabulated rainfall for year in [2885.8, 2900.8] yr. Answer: 8.801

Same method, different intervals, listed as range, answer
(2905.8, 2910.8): 9.192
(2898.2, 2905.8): 9.408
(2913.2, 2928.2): 7.709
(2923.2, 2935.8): 4.747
